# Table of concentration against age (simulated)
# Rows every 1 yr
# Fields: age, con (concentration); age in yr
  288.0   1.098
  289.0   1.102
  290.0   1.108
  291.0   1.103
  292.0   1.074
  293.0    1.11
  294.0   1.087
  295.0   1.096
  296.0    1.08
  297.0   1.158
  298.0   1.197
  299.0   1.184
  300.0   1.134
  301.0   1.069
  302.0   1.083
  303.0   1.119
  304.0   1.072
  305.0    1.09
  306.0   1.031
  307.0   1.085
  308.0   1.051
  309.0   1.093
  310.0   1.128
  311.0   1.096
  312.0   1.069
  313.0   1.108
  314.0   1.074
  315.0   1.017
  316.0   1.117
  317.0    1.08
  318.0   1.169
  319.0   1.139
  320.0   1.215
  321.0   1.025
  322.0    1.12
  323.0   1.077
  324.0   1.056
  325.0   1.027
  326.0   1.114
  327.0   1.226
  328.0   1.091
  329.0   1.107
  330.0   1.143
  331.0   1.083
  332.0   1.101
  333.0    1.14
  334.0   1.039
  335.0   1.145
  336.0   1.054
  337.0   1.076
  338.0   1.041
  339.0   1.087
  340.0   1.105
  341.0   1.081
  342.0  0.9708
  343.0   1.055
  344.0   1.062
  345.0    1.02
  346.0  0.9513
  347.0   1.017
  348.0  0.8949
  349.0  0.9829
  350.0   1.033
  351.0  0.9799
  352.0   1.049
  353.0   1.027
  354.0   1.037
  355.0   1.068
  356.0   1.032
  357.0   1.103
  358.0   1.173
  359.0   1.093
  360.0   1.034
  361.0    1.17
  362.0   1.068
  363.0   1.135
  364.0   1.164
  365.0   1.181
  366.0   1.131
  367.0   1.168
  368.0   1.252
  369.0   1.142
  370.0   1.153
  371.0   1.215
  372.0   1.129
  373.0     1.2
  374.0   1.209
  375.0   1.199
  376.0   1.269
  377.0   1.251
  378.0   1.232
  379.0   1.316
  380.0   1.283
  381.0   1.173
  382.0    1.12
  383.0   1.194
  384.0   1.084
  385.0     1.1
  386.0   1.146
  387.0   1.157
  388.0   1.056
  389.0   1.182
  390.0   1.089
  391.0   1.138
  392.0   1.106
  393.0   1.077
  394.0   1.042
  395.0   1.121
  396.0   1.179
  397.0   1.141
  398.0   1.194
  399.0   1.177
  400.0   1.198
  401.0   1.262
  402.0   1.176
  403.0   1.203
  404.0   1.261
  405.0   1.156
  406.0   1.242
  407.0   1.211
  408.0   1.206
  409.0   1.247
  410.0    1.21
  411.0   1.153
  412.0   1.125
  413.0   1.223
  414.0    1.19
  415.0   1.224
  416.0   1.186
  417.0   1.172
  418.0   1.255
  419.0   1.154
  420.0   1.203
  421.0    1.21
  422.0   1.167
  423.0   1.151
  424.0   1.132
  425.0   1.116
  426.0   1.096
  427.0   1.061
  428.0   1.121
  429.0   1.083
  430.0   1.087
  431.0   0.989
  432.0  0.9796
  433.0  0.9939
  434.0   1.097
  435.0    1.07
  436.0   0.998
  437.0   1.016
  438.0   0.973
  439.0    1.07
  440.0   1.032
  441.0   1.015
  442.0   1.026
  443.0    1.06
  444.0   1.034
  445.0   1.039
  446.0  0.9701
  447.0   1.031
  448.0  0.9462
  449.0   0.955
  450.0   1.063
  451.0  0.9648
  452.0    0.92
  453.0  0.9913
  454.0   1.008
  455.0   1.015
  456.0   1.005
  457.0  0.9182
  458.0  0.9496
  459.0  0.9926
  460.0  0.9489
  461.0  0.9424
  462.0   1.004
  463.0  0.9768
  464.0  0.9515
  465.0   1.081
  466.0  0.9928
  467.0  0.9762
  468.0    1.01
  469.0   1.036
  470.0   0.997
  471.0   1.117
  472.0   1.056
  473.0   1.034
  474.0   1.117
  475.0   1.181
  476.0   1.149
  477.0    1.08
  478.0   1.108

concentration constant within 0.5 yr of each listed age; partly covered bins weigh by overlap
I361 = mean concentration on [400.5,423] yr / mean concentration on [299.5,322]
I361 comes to 1.10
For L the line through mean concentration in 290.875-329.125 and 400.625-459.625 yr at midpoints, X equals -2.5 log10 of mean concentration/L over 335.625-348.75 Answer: 0.07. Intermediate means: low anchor 1.1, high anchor 1.09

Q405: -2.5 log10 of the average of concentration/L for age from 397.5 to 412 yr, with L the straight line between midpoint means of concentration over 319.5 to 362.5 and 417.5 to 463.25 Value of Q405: -0.15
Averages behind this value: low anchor 1.07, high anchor 1.04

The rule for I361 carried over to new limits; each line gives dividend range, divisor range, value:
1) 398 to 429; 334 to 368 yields 1.11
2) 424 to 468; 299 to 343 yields 0.93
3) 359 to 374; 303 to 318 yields 1.06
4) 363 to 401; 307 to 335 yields 1.06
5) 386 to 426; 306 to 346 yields 1.08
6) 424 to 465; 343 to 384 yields 0.91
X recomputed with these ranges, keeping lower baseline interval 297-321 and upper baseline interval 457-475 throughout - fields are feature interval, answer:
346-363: 0.03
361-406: -0.11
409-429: -0.12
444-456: 0.03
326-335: -0.03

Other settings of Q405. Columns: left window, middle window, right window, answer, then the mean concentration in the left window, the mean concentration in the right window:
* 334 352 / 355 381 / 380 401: -0.077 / 1.03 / 1.14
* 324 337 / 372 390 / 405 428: -0.034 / 1.1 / 1.18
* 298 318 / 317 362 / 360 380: 0.066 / 1.09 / 1.19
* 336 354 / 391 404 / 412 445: -0.085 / 1.03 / 1.1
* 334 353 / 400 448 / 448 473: -0.115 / 1.03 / 0.994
